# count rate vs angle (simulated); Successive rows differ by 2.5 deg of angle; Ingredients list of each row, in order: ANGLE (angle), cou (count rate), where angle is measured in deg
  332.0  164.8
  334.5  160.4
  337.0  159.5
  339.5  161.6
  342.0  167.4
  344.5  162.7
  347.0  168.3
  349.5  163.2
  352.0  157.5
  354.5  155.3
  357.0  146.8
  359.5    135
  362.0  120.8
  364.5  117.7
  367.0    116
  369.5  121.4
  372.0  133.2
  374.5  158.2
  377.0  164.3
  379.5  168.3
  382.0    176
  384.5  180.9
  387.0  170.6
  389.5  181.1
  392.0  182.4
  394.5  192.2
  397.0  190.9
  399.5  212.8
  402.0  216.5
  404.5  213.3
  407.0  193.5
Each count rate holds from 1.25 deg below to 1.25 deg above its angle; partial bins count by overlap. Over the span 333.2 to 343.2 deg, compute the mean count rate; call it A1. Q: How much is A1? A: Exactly 162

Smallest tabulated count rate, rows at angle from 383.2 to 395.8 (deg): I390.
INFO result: 170.6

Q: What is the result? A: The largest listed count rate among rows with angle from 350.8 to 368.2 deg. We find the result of 157.5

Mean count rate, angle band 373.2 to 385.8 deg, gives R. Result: 169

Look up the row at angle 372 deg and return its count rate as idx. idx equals 133.2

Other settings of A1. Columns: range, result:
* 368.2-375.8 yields 138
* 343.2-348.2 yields 165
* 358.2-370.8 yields 122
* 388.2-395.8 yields 185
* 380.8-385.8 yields 178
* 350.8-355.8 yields 156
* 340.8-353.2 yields 164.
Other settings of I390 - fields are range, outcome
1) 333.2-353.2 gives 157.5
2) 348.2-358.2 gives 146.8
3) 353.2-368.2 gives 116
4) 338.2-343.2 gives 161.6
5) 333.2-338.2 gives 159.5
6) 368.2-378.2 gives 121.4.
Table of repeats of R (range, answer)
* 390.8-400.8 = 195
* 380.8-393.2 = 178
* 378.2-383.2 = 172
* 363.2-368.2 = 117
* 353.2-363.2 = 140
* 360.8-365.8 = 119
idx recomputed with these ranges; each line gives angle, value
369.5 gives 121.4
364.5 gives 117.7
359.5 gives 135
